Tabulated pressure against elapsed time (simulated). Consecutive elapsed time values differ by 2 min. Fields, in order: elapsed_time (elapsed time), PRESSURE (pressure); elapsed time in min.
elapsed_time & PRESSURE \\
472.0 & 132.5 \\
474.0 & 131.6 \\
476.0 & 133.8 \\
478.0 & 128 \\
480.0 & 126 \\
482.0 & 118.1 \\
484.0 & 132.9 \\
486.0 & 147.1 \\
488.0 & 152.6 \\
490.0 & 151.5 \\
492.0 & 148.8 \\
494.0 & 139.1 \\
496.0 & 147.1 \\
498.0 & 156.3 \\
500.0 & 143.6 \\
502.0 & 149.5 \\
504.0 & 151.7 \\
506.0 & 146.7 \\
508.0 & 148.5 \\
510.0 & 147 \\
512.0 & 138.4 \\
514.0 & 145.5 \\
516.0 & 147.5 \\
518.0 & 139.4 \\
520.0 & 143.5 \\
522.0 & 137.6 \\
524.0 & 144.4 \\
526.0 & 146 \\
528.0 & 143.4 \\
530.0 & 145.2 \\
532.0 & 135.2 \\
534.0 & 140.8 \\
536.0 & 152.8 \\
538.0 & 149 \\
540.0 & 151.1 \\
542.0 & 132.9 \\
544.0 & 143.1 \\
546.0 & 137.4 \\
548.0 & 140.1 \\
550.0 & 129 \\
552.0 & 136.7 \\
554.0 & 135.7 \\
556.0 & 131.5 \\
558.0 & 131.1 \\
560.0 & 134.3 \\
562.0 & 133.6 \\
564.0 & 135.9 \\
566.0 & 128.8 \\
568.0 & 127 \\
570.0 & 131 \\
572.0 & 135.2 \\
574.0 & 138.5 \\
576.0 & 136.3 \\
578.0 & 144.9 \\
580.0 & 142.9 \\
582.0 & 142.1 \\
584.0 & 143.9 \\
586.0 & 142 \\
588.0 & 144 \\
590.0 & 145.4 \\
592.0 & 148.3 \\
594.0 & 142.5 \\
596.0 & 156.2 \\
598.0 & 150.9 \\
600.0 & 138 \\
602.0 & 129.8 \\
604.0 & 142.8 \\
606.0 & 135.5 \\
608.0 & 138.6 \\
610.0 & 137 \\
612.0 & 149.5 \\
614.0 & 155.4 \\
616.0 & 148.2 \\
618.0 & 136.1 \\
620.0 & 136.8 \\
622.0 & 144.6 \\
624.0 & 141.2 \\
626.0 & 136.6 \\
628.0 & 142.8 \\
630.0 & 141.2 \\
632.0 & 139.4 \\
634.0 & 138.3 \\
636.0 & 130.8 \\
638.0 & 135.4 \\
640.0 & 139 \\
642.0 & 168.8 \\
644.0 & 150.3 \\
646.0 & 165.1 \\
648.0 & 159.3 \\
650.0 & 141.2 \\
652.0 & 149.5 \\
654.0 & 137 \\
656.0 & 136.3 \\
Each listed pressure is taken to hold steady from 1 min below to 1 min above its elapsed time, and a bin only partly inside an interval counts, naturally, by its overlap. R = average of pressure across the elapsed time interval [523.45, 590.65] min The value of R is 139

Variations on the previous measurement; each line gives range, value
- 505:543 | 144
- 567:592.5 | 140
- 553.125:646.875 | 141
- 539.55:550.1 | 139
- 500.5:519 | 146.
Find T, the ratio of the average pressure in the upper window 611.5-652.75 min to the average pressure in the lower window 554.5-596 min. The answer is 1.05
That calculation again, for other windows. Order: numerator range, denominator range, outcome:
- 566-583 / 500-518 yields 0.93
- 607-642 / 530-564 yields 1.02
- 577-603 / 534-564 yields 1.04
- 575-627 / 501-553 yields 1.00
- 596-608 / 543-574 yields 1.05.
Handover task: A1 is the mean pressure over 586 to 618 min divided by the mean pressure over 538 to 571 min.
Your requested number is 1.1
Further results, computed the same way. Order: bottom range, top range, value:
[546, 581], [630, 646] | 1.07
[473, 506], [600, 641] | 0.99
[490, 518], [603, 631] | 0.97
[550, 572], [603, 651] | 1.09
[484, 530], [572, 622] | 0.98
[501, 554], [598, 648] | 1.00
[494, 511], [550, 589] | 0.92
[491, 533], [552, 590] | 0.94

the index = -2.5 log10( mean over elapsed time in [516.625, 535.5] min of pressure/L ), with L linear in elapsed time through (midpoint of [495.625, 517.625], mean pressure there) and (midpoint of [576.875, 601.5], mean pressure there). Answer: 0.03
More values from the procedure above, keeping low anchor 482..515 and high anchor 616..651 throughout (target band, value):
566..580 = 0.07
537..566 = 0.06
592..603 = 0.00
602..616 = 0.01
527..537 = 0.01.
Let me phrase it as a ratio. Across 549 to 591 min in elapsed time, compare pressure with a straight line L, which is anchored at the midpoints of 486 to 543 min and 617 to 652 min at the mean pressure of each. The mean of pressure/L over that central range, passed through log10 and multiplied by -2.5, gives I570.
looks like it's 0.063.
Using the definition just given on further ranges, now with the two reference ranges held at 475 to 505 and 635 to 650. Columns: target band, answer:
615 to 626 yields 0.05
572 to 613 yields 0.03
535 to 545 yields -0.01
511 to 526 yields 0.00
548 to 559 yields 0.09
